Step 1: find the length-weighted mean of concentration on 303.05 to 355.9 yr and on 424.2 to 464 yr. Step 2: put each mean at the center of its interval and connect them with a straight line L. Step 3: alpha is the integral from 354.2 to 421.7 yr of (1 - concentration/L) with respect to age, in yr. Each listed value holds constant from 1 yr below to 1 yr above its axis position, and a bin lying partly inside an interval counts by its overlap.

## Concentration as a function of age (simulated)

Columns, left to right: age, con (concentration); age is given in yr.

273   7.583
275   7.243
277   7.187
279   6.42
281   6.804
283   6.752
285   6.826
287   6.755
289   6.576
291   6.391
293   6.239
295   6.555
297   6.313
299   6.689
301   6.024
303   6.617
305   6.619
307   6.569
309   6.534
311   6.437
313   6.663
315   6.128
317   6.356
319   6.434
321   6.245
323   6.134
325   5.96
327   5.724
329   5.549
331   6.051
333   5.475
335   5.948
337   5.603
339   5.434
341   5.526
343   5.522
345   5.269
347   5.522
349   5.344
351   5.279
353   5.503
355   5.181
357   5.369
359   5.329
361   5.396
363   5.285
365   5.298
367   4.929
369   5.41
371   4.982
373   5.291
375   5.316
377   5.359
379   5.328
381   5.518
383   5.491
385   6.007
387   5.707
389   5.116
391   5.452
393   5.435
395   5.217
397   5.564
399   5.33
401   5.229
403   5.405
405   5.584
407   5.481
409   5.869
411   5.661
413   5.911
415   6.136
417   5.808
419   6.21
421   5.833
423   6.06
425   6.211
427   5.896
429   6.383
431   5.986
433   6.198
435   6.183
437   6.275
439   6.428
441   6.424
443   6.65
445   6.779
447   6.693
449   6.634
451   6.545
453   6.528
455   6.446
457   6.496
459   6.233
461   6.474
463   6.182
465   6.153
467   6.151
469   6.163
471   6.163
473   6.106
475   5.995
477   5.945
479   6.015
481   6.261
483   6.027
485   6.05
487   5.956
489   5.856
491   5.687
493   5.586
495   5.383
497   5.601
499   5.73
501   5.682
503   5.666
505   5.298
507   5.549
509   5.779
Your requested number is 7.3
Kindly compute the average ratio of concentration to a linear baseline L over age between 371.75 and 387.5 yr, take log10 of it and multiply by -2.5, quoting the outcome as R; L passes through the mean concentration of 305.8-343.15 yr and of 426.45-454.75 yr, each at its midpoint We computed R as 0.13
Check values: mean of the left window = 6.03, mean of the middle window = 5.49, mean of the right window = 6.41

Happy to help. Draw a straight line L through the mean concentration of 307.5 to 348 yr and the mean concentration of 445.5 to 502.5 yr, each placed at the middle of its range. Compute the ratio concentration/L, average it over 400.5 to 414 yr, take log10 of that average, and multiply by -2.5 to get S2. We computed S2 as 0.08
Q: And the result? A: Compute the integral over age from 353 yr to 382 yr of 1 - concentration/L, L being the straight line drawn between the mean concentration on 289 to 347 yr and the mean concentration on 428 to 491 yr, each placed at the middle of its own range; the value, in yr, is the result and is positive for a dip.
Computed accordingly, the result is 4.08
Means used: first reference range 6.11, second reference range 6.26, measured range 5.29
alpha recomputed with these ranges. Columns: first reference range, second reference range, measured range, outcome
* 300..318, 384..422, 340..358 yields 2.1 yr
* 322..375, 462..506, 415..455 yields -3.9 yr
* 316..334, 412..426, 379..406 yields 2.5 yr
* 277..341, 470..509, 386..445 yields 1.4 yr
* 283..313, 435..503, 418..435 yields 0.4 yr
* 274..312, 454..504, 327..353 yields 3.6 yr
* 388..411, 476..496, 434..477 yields -4.8 yr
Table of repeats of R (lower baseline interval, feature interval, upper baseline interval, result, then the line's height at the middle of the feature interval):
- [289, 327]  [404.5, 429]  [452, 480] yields 0.063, 6.27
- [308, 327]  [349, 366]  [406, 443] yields 0.165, 6.21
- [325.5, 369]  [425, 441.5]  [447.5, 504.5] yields -0.064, 5.86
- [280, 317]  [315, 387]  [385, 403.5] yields 0.067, 5.92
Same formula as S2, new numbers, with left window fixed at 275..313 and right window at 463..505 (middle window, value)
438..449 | -0.09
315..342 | 0.10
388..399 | 0.16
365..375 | 0.21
